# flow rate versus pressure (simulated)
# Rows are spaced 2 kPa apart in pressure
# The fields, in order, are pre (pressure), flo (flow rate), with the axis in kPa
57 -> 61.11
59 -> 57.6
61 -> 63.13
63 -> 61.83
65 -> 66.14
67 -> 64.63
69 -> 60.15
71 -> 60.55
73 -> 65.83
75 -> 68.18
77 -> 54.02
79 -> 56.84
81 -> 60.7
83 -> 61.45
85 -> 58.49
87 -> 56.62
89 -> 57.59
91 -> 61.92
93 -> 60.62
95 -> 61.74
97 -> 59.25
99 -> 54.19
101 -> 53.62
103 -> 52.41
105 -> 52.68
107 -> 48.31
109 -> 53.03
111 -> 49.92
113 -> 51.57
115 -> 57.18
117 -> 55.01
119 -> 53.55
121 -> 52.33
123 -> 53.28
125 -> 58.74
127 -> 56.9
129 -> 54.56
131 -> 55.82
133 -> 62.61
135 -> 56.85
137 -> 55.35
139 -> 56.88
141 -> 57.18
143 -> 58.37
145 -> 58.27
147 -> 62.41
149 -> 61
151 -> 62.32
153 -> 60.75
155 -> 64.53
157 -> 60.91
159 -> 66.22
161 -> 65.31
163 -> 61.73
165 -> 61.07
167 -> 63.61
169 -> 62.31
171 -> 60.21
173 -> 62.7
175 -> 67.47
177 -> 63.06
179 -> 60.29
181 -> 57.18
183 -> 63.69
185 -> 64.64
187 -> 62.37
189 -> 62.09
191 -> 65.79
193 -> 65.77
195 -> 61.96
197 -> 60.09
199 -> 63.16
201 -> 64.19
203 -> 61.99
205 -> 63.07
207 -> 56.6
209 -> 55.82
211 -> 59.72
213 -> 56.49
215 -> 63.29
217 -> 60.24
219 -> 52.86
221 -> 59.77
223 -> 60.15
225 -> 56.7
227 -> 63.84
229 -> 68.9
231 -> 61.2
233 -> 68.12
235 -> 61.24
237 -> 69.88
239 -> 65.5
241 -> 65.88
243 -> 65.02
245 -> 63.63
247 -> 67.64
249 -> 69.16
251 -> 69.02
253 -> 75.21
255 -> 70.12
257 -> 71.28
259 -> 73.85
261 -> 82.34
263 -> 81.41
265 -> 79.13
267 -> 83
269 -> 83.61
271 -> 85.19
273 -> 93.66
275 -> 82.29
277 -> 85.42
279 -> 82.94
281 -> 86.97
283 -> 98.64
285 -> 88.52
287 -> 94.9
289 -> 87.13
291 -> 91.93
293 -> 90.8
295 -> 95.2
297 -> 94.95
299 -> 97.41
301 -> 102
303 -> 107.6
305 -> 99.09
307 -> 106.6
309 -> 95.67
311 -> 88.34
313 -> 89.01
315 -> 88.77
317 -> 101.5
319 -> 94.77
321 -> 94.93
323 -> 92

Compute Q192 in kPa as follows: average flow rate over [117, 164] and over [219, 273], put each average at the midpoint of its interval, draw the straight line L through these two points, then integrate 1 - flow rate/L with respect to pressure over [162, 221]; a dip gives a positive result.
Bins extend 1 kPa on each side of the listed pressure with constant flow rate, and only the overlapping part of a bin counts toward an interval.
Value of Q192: 2.54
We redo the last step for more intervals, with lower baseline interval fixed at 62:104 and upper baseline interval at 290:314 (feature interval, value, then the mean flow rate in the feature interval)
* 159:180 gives 3.2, 62.9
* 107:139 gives 5.6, 55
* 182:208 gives 5.2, 62.7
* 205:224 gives 5.4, 58.6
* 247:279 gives 4.0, 78.7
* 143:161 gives 2.4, 62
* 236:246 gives 2.4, 66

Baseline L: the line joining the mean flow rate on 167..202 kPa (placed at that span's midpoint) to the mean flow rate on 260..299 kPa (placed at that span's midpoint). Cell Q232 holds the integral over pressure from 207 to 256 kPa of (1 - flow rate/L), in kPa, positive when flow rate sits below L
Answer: 7.7 kPa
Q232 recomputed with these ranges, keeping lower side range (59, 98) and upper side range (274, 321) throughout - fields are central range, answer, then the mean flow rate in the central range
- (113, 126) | 2.4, 54.8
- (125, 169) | 6.8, 60.1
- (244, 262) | 3.2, 71.4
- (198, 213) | 3.7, 60.4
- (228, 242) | 3.1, 65.8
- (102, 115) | 2.7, 51.8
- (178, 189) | 2.1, 61.7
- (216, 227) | 3.2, 58.5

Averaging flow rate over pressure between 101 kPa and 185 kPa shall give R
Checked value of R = 58.5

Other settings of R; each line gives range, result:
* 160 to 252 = 62.7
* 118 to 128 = 55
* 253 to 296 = 84.9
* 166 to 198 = 62.7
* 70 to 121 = 56.9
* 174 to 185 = 62.5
